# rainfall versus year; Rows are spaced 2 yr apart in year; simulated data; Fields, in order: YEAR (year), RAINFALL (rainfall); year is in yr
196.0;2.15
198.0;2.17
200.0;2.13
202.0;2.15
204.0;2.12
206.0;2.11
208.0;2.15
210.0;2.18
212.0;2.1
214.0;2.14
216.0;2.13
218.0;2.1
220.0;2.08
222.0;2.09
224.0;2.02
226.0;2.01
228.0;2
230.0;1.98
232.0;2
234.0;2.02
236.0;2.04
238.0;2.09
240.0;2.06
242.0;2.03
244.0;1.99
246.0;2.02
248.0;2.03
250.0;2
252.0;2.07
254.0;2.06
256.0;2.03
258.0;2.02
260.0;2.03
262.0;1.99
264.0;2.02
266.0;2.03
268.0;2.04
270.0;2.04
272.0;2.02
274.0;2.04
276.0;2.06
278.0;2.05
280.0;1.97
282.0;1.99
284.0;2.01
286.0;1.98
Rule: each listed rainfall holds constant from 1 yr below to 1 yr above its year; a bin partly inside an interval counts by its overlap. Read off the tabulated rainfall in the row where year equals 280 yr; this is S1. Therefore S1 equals 1.97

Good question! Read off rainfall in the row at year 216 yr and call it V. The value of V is 2.13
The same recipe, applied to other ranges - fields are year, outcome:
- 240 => 2.06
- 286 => 1.98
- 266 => 2.03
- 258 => 2.02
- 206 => 2.11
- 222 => 2.09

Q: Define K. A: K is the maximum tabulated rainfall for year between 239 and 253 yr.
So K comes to 2.07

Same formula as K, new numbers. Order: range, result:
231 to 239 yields 2.09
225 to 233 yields 2.01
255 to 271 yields 2.04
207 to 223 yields 2.18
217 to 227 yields 2.1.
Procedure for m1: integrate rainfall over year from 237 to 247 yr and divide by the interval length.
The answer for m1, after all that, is 2.04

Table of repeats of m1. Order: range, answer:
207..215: 2.14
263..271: 2.03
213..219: 2.12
